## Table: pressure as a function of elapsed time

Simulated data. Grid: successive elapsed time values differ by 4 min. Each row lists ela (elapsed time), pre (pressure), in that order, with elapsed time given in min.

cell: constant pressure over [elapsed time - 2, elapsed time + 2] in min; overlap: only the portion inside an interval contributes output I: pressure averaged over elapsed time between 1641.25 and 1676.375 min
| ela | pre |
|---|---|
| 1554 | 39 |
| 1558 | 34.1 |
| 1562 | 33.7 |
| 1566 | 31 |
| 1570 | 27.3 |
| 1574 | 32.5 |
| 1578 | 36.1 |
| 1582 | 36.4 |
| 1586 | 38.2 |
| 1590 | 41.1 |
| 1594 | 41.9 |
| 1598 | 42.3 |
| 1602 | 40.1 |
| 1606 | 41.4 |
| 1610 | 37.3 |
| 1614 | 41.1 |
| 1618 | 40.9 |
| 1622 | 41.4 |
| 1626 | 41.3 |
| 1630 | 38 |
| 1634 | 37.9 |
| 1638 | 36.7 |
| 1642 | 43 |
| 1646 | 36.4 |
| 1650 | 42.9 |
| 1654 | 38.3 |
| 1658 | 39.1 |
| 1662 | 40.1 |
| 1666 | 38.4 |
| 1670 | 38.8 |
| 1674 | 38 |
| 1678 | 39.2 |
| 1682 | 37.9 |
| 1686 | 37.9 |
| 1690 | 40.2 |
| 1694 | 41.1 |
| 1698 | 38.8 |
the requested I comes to 39.3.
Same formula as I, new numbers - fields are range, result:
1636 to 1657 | 39.4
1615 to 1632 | 40.4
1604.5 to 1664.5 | 39.7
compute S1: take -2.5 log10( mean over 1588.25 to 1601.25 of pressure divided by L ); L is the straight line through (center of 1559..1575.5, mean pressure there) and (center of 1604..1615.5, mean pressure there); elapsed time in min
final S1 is -0.13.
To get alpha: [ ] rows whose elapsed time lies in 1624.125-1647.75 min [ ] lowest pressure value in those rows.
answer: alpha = 36.4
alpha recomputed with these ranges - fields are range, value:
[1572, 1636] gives 32.5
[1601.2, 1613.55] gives 37.3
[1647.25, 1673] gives 38.3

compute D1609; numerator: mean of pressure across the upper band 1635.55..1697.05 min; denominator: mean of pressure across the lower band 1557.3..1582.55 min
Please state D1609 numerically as 1.20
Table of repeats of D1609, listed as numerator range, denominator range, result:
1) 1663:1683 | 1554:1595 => 1.09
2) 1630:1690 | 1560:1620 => 1.04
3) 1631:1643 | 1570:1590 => 1.09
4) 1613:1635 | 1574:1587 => 1.11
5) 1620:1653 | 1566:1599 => 1.09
